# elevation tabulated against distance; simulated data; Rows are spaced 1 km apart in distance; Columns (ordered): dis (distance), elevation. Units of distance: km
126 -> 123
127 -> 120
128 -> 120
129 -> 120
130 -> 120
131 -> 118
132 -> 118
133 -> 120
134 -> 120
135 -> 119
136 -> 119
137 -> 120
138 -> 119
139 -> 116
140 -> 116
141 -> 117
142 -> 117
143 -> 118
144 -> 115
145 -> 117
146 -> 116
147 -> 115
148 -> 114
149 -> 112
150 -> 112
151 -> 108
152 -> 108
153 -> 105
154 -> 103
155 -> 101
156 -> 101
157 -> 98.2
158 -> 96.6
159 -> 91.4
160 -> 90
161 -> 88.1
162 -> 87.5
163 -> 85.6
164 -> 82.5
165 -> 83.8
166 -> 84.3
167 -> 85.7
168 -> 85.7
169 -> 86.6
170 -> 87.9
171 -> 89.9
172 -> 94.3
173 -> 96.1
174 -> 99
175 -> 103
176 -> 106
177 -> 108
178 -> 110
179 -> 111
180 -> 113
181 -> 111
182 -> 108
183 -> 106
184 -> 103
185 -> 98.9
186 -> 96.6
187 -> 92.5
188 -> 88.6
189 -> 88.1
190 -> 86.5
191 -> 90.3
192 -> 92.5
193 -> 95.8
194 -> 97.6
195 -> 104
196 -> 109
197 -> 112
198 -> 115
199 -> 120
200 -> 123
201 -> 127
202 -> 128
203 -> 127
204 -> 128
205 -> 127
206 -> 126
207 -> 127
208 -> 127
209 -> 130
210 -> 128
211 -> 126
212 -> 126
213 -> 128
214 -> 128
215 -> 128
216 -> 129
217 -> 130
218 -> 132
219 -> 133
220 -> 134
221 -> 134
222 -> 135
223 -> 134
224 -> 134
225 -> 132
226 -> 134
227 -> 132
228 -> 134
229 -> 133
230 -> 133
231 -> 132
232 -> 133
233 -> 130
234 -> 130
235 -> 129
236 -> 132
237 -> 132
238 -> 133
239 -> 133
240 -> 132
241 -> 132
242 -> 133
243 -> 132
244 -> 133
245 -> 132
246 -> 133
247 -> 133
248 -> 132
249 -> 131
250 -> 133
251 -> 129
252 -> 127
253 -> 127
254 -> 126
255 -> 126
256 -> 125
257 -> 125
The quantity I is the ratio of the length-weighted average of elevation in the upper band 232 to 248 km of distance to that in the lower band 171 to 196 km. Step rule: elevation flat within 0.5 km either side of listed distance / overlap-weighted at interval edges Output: 1.3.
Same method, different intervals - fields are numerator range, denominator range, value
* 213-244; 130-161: 1.19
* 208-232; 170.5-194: 1.32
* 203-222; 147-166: 1.31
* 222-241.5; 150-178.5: 1.39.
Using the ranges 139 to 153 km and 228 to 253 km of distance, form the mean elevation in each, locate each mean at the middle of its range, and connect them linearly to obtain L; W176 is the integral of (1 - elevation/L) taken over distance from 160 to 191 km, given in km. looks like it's 6.3 km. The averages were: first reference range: 114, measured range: 95.4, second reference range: 132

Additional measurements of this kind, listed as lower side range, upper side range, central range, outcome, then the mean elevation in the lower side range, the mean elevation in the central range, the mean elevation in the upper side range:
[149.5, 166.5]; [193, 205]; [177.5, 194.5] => 1.62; 95.6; 99.4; 117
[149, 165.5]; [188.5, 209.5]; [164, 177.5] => 1.26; 96.8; 92.7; 113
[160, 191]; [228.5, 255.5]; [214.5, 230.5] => -1.58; 95.4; 133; 131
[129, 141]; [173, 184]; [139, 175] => 3.94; 119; 100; 107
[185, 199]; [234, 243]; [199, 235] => -4.29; 98.4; 130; 132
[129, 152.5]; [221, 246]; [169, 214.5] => 5.77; 116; 110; 132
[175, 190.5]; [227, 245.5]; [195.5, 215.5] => -1.70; 102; 124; 132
